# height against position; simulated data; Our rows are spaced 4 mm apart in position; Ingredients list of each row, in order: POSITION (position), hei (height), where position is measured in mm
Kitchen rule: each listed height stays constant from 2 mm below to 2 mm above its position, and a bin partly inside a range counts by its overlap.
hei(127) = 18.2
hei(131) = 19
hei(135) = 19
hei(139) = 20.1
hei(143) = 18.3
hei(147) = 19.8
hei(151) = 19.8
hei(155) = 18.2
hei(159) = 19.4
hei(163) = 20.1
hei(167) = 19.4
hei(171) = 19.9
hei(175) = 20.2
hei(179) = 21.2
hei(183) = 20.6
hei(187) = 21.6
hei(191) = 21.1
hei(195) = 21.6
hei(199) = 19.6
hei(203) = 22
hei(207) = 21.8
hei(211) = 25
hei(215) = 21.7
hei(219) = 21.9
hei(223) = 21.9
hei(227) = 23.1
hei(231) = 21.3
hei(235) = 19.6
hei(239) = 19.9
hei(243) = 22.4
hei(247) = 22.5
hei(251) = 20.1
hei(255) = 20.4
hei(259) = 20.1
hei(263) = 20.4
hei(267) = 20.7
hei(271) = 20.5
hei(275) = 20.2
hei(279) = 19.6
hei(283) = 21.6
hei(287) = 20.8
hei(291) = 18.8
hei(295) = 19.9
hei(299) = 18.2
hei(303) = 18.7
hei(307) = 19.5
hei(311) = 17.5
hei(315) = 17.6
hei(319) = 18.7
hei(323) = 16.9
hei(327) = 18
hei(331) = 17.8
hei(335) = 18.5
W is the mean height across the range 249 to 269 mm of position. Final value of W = 20.3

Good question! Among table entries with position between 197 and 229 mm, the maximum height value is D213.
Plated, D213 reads 25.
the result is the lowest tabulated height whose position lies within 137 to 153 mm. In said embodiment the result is 18.3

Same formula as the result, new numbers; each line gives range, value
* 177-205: 19.6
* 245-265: 20.1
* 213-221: 21.7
